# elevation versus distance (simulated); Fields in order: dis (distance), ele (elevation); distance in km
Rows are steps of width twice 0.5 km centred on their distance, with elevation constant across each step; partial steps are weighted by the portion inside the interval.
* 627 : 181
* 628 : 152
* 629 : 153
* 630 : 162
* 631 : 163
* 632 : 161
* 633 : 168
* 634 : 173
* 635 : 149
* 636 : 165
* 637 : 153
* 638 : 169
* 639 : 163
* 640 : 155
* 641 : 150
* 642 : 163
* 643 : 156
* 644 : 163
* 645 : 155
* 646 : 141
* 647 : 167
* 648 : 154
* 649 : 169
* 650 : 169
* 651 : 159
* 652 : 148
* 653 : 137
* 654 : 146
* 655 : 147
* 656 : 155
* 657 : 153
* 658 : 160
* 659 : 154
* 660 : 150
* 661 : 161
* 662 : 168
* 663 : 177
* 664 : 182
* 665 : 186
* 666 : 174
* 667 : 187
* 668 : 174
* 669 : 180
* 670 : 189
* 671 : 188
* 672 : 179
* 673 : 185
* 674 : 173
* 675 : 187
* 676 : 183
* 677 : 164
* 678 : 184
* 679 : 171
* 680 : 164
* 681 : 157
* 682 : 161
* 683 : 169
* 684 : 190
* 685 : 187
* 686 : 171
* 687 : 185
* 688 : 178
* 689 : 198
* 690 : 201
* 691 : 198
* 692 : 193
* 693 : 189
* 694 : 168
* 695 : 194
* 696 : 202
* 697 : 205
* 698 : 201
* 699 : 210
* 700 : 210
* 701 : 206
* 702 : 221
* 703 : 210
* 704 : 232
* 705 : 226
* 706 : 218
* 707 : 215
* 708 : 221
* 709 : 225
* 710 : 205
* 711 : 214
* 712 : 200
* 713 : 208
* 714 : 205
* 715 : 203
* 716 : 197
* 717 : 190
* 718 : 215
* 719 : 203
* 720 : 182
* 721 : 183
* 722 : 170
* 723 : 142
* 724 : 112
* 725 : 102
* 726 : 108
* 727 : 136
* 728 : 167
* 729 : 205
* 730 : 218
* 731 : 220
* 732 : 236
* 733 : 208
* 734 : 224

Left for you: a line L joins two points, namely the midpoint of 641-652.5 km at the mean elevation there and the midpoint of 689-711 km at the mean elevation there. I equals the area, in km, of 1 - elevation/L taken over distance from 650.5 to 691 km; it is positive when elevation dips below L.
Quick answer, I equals 1.88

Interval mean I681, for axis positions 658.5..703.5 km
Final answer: 184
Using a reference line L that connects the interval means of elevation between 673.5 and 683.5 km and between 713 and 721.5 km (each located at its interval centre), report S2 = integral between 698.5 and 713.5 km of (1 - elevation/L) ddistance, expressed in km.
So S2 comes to -1.9 km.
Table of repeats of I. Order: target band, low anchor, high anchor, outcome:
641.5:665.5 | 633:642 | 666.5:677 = 1.6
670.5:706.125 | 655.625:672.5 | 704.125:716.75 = 0.5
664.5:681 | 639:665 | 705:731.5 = -1.1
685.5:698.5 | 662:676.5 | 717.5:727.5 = -1.6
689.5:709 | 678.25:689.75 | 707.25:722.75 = -1.9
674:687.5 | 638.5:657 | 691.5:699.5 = 0.6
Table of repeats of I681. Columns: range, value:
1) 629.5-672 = 163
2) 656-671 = 171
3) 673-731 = 189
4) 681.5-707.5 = 198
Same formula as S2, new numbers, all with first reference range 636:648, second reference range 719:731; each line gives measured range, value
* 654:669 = -0.7 km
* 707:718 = -3.2 km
